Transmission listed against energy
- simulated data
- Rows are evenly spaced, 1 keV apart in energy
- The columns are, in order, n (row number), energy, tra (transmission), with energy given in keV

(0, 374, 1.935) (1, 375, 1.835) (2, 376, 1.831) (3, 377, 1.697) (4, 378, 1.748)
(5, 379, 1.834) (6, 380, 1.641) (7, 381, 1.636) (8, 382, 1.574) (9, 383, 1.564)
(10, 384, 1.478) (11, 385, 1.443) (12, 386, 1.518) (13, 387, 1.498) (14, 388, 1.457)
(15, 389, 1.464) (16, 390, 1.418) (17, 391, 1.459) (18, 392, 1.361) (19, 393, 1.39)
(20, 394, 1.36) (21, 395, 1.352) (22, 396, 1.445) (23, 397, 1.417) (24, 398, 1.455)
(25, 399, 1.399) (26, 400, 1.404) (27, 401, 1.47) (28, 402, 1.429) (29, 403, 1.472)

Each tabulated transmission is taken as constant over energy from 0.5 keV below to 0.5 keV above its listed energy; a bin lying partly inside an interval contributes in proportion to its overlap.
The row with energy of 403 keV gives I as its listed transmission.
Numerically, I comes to 1.472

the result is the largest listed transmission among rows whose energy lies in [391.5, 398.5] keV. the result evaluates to 1.455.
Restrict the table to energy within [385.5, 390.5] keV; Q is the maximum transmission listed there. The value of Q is 1.518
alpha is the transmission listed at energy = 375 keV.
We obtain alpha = 1.835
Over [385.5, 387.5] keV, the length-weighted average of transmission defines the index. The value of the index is 1.51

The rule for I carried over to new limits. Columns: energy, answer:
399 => 1.399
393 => 1.39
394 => 1.36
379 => 1.834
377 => 1.697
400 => 1.404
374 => 1.935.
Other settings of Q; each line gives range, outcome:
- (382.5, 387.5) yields 1.564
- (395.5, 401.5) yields 1.47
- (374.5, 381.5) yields 1.835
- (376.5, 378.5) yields 1.748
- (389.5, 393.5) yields 1.459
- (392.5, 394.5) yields 1.39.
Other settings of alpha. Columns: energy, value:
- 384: 1.478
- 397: 1.417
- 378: 1.748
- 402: 1.429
